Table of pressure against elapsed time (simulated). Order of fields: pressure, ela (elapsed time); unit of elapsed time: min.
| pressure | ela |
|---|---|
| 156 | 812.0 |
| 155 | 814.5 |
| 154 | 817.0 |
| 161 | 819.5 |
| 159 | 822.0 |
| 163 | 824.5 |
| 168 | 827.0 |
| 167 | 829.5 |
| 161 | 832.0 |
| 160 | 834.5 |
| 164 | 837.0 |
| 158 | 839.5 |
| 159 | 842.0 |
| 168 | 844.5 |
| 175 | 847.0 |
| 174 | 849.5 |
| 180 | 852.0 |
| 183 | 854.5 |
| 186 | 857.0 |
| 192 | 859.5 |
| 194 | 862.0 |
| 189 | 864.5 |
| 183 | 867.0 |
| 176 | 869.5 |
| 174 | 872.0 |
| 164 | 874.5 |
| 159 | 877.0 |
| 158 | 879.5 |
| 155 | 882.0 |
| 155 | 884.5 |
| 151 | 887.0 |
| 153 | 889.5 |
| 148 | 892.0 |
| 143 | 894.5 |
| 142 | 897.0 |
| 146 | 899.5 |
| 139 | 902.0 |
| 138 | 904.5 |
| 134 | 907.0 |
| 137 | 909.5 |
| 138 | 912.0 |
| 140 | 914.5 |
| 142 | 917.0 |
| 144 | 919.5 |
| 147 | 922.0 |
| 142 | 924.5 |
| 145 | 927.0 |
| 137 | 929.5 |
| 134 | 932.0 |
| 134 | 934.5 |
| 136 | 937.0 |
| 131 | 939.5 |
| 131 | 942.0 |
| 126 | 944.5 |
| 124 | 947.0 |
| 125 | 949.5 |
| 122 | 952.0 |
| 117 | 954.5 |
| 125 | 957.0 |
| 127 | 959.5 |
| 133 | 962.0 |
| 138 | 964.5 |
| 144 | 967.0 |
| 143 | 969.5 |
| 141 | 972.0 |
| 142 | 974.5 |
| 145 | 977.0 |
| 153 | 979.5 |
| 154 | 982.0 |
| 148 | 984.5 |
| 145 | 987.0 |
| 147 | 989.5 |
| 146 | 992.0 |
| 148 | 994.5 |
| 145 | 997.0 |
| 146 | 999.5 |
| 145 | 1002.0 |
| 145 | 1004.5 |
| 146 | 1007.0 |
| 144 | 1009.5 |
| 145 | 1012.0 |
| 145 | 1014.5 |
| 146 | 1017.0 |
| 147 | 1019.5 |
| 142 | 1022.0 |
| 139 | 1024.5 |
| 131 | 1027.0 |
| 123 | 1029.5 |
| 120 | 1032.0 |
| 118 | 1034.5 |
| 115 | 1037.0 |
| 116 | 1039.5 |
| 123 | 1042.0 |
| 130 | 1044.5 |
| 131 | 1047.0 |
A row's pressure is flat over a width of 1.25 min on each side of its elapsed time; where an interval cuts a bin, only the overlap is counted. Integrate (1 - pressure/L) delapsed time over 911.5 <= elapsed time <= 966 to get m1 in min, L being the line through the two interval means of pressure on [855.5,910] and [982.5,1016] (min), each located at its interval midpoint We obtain 7.1 min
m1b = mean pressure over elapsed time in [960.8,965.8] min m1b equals 136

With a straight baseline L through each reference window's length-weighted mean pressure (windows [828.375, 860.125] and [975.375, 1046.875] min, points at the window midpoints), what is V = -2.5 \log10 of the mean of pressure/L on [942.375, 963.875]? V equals 0.194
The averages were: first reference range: 171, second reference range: 139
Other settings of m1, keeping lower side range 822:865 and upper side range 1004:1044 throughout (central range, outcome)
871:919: 3.99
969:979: 0.07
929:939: 1.19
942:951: 1.47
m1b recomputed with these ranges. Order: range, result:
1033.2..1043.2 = 118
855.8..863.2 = 191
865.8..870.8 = 179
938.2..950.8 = 127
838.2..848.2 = 165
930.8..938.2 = 135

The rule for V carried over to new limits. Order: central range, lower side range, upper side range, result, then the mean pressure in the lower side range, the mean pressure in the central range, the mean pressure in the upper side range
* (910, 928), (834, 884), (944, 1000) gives 0.089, 172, 142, 138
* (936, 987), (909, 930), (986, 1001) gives 0.068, 142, 135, 146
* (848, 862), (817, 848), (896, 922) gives -0.176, 163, 184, 140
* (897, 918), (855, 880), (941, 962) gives 0.100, 178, 139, 125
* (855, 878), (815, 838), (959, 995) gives -0.149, 162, 180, 144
